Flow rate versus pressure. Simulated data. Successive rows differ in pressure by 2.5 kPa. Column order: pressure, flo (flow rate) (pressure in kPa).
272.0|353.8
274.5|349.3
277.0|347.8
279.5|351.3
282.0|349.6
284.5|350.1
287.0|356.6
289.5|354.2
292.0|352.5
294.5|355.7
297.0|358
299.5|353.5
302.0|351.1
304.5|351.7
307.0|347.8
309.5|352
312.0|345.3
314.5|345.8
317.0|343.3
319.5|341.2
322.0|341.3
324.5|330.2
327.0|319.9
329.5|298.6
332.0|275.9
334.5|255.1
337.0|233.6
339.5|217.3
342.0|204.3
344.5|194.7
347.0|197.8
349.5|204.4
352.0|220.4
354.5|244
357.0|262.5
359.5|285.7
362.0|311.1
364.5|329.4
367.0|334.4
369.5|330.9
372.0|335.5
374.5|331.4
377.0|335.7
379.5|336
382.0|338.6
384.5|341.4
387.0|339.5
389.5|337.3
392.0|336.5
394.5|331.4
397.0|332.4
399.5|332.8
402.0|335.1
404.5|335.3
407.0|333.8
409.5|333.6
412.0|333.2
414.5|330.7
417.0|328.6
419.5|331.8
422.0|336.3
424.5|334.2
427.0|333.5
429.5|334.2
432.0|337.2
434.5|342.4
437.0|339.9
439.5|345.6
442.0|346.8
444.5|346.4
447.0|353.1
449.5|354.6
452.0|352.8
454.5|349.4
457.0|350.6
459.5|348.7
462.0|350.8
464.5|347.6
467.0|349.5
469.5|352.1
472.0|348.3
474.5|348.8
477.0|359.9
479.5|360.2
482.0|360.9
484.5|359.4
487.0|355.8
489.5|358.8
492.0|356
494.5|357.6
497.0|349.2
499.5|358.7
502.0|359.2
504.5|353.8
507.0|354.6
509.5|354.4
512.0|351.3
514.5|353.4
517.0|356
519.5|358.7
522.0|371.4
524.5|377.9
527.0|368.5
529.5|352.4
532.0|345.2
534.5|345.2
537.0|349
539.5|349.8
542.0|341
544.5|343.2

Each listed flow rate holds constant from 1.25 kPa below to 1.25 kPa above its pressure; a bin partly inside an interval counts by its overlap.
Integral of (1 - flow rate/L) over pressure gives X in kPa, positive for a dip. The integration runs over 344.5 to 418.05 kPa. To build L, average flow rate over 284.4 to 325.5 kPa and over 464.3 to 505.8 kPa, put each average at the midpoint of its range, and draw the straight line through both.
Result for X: 8.5 kPa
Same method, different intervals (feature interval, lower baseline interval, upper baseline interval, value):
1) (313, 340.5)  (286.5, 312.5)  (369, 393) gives 3.65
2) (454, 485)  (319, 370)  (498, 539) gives -1.88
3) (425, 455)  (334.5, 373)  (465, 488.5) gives -1.64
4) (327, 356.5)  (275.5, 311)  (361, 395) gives 9.13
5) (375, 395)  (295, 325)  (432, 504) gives 0.72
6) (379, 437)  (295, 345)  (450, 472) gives 0.01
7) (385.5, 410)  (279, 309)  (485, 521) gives 1.34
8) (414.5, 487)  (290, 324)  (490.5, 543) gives 1.43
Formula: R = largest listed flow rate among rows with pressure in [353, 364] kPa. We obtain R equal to 311.1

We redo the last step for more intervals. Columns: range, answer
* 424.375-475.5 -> 354.6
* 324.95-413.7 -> 341.4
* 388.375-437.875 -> 342.4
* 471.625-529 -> 377.9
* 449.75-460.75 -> 352.8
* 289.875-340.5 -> 358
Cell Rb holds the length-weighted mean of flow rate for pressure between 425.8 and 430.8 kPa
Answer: 334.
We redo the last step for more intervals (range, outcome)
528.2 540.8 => 348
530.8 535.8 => 345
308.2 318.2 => 347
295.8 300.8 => 356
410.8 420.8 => 331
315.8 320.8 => 342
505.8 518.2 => 354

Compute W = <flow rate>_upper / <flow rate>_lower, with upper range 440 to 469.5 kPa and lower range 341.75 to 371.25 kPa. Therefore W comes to 1.33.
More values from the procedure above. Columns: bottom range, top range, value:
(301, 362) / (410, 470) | 1.20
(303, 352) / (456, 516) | 1.23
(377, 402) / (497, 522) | 1.06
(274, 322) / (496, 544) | 1.01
